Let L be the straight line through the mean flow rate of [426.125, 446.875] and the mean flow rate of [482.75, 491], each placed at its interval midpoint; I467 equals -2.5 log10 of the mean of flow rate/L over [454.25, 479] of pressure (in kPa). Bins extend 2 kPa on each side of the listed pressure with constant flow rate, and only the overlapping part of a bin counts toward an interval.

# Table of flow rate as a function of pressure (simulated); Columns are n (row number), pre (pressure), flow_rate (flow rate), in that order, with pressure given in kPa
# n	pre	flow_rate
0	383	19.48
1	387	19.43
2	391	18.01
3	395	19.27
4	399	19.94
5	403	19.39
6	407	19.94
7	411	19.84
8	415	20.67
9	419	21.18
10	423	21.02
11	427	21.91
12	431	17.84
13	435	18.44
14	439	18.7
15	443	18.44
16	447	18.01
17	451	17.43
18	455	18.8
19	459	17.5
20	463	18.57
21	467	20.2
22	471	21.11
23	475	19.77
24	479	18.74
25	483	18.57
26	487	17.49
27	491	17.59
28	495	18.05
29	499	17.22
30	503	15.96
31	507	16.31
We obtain -0.06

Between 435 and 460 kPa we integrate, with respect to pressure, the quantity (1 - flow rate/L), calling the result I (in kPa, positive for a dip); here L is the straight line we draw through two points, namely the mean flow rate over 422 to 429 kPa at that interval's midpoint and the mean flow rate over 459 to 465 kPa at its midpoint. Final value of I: 1.7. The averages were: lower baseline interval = 21.5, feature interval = 18.2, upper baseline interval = 18.2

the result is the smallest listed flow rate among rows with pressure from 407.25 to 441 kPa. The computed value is 17.84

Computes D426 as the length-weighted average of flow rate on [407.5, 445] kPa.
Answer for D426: 19.8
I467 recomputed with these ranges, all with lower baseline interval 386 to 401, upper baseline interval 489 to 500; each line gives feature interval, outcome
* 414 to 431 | -0.12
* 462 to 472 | -0.11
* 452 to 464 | 0.00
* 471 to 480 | -0.10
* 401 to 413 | -0.04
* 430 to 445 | 0.01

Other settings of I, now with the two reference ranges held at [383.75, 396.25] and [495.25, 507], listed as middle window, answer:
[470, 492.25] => -2.2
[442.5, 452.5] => -0.1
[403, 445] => -3.4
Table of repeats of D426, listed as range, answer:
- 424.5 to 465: 18.6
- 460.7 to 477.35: 19.8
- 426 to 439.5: 19.1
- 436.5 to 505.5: 18.3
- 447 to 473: 18.9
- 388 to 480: 19.3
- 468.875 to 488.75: 19.2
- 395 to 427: 20.3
